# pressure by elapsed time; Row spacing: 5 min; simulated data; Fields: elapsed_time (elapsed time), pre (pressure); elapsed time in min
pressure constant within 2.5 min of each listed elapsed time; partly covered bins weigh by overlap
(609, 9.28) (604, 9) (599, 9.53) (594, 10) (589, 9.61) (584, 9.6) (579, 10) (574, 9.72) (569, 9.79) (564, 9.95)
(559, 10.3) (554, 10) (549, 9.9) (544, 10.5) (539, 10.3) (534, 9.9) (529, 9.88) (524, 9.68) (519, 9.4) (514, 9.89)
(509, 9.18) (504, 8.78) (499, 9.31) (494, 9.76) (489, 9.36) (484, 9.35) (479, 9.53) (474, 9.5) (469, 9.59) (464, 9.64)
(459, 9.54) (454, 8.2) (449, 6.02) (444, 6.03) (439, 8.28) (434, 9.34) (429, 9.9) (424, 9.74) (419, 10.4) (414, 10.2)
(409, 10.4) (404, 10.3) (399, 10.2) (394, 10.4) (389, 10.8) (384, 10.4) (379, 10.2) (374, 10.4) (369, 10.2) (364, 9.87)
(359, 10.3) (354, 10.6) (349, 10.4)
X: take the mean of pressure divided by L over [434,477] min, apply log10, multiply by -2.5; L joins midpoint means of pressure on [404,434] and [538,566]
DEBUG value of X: 0.197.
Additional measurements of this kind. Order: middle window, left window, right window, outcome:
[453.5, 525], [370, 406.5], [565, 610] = 0.066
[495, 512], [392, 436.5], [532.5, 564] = 0.107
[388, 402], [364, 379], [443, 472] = -0.079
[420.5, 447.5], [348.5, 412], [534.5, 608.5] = 0.183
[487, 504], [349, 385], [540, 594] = 0.077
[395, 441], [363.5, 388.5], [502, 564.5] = 0.029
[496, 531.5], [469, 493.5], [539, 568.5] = 0.036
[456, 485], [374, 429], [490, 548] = 0.047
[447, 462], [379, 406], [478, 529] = 0.221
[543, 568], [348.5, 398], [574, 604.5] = -0.034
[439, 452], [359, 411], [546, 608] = 0.477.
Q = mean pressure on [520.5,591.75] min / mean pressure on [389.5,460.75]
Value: 1.07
